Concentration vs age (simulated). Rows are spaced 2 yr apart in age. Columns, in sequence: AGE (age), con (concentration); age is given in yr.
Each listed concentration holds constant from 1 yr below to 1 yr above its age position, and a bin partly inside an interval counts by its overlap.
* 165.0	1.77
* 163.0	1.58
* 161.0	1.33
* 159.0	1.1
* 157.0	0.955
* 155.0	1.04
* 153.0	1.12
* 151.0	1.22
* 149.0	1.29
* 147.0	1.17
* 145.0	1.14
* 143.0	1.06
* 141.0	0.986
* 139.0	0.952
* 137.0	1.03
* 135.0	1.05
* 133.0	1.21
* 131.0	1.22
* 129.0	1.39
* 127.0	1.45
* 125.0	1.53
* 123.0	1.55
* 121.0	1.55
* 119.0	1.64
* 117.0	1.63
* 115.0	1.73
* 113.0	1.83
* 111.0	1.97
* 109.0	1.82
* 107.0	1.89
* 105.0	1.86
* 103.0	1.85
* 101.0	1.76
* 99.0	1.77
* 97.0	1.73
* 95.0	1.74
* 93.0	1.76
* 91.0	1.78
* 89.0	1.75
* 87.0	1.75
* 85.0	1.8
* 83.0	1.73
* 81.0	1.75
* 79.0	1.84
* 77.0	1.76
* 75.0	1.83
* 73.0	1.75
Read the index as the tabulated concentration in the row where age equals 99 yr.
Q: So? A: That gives 1.77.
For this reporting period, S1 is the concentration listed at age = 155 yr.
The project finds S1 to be 1.04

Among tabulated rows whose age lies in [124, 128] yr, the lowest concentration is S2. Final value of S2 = 1.45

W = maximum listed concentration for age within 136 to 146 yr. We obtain 1.14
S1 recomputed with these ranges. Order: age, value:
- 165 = 1.77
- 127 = 1.45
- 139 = 0.952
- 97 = 1.73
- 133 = 1.21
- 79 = 1.84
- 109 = 1.82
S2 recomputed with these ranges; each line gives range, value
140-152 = 0.986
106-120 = 1.63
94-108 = 1.73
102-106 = 1.85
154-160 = 0.955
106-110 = 1.82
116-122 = 1.55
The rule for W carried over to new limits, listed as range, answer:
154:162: 1.33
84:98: 1.8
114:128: 1.73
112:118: 1.83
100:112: 1.97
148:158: 1.29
